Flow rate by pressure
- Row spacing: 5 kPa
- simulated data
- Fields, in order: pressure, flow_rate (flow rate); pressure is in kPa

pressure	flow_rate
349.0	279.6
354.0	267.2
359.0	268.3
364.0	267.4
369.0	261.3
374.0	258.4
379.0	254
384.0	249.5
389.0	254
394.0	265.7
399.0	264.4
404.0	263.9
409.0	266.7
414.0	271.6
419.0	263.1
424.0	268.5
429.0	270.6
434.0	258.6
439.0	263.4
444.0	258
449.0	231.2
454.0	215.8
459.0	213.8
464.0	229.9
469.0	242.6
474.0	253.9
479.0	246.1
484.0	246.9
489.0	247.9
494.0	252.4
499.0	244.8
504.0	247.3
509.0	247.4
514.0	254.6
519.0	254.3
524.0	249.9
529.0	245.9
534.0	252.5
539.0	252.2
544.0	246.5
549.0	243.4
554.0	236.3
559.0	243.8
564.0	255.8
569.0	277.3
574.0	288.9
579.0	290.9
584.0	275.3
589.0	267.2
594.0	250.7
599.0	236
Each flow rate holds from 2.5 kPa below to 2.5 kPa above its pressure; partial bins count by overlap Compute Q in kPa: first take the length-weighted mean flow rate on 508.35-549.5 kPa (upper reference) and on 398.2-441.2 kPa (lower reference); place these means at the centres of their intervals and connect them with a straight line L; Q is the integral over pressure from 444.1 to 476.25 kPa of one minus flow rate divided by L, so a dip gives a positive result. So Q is 3.3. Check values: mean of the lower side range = 266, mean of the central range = 233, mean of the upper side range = 250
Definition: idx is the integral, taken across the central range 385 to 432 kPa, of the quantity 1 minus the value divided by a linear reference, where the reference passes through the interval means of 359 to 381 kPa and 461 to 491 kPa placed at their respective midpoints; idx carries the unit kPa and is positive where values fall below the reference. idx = -1.8 kPa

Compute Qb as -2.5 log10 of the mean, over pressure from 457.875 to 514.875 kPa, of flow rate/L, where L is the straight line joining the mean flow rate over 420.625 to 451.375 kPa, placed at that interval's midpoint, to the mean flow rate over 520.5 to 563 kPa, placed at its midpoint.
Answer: 0.04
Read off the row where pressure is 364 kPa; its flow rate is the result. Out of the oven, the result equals 267.4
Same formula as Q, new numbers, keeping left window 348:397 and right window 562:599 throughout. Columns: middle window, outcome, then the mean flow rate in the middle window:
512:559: 3.5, 248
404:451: 0.4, 262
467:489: 1.5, 248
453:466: 2.2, 220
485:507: 1.6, 248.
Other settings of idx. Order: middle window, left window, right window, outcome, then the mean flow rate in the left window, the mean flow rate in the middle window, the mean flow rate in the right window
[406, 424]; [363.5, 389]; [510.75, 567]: -0.9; 257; 267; 249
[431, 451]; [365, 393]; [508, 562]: 0.0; 257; 254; 248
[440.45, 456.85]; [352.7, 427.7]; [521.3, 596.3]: 1.6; 263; 236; 258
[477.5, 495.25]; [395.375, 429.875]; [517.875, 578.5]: 0.8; 267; 248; 255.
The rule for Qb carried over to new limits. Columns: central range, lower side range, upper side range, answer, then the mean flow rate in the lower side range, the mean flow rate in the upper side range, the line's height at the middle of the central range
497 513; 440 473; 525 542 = -0.013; 234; 250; 244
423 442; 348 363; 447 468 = -0.128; 270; 224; 235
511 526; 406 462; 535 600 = 0.017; 253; 259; 257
